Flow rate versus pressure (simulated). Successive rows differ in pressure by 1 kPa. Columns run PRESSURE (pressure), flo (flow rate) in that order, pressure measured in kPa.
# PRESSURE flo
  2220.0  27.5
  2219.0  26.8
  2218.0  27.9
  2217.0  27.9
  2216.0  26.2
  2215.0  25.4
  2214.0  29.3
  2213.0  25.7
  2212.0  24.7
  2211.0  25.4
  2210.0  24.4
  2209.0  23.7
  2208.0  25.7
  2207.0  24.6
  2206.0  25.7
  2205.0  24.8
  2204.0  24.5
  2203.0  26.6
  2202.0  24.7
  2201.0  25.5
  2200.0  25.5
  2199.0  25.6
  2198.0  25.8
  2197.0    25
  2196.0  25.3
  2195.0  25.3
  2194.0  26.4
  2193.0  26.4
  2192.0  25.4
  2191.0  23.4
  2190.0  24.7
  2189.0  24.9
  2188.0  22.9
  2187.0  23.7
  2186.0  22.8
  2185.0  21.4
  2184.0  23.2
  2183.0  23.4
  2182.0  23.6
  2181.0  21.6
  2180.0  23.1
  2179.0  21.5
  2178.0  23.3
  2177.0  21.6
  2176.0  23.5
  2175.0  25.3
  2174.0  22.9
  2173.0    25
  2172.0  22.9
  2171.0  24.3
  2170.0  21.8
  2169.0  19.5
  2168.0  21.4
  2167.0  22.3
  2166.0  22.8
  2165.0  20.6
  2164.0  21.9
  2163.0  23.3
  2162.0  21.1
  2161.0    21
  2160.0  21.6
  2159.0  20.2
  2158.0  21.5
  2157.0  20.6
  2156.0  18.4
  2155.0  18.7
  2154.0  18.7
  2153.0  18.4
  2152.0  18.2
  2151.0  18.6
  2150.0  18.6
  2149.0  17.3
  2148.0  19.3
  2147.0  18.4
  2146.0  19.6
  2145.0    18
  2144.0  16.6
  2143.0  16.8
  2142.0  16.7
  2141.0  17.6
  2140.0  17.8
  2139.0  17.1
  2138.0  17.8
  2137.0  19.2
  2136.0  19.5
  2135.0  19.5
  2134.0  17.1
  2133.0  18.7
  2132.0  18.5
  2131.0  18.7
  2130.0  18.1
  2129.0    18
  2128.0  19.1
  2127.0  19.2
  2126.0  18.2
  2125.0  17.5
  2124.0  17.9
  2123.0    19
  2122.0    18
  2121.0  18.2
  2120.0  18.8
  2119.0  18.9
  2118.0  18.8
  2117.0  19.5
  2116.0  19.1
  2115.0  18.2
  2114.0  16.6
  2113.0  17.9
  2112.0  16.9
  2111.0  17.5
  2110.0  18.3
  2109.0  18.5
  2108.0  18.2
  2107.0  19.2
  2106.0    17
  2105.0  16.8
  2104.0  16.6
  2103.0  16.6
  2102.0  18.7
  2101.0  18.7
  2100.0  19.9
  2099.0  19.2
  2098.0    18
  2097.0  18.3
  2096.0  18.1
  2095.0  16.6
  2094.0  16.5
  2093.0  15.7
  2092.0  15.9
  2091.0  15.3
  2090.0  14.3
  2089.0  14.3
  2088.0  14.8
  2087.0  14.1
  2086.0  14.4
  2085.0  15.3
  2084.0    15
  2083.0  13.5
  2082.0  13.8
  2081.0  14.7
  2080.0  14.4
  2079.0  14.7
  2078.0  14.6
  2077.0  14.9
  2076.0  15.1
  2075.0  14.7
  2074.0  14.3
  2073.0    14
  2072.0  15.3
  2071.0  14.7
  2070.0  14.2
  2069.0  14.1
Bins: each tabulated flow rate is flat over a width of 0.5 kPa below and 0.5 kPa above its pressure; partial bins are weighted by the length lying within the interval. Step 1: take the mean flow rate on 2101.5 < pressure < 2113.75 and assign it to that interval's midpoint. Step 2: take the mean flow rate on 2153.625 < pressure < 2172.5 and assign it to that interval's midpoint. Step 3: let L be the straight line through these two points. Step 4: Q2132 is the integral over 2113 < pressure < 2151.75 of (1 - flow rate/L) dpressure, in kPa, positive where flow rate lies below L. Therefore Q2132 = 1.90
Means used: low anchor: 17.7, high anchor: 21.2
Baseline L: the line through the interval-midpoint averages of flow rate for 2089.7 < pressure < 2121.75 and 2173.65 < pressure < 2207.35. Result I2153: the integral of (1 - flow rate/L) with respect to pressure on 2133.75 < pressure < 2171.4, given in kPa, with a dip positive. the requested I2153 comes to 3.2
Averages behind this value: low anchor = 17.7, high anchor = 24.2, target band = 19.5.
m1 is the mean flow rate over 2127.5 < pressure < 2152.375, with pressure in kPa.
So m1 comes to 18.2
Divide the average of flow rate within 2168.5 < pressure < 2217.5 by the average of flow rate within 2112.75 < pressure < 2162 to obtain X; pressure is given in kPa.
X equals 1.3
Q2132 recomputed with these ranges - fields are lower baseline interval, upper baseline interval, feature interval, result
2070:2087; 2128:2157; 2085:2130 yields -3.49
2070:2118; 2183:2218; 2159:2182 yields 0.28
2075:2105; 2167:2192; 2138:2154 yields 1.90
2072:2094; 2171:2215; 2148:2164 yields 1.05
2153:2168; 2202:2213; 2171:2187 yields -0.42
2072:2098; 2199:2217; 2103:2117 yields -0.42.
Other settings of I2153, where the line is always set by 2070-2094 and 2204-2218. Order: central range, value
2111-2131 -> -0.3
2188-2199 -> -0.4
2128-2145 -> 1.2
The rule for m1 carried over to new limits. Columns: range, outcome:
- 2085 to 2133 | 17.6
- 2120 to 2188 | 20.2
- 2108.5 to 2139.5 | 18.3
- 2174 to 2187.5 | 22.9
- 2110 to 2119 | 18.1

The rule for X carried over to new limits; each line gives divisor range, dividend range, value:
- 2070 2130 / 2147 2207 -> 1.35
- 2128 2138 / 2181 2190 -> 1.25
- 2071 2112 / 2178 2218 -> 1.54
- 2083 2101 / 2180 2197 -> 1.48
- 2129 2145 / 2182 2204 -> 1.37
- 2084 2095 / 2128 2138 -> 1.23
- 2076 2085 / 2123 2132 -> 1.26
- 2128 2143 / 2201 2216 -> 1.40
